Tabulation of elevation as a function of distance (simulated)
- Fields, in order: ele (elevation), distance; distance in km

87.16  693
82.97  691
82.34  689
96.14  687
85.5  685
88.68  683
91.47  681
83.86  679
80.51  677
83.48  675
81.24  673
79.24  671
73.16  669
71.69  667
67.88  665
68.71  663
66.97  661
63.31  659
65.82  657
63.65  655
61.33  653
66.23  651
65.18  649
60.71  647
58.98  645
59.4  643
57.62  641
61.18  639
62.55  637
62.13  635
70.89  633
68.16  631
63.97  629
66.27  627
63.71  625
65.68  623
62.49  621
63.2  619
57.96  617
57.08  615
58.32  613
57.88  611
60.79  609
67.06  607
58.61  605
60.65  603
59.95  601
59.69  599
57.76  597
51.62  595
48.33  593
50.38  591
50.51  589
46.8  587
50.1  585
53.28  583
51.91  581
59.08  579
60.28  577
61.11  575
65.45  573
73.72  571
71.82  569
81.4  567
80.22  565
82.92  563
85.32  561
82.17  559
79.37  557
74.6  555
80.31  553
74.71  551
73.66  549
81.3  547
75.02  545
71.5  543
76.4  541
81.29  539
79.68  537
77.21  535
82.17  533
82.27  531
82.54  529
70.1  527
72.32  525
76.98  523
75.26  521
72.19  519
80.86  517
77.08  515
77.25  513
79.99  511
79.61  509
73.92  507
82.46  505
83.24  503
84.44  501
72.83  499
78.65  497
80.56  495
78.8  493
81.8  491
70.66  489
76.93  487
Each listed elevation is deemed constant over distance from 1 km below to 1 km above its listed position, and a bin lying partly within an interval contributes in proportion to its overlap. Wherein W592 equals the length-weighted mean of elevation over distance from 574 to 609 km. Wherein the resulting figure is 55.9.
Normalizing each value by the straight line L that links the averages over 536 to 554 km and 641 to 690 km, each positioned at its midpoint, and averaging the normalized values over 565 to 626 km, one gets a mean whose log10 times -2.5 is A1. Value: 0.25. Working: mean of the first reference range 77.1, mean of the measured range 59.9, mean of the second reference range 73.2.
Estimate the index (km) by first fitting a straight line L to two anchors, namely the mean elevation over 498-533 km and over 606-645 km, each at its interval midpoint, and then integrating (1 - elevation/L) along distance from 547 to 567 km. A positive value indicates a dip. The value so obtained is -2.1 km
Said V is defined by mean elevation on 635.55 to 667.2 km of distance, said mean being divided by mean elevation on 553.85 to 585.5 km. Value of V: 0.91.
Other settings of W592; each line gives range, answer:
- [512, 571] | 77.8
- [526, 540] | 79.3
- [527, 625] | 67.2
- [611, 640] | 62.9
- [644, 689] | 74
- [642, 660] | 62.7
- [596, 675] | 64.3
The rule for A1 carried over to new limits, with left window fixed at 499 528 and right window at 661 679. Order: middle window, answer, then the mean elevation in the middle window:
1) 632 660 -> 0.21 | 62.8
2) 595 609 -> 0.26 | 60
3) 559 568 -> -0.08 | 82.4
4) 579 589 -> 0.43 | 51.4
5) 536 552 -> 0.01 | 76.7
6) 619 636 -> 0.17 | 65.3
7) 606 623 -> 0.24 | 60.9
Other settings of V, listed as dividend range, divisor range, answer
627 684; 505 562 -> 0.89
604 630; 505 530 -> 0.80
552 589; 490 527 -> 0.88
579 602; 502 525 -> 0.68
